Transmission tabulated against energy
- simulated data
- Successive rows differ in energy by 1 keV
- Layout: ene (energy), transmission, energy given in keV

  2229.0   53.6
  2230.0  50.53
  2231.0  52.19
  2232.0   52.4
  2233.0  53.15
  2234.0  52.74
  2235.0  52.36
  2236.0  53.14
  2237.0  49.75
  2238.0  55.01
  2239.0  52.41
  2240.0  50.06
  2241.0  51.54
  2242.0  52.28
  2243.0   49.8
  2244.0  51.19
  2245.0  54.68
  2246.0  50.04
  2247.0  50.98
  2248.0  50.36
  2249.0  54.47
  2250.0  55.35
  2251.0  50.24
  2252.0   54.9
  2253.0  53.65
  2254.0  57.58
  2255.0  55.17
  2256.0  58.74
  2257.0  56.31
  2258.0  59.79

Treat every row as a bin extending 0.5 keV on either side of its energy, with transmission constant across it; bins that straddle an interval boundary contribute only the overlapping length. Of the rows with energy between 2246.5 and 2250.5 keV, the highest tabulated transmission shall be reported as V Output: 55.35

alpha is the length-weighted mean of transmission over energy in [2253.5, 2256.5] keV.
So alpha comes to 57.2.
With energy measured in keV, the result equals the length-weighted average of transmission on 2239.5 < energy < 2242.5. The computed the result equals 51.3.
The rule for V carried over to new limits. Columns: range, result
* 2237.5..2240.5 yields 55.01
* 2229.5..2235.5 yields 53.15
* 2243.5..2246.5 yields 54.68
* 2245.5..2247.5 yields 50.98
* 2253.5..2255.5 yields 57.58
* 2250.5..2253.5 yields 54.9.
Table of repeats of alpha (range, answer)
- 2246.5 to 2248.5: 50.7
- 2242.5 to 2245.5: 51.9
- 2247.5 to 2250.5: 53.4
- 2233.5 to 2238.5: 52.6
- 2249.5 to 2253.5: 53.5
